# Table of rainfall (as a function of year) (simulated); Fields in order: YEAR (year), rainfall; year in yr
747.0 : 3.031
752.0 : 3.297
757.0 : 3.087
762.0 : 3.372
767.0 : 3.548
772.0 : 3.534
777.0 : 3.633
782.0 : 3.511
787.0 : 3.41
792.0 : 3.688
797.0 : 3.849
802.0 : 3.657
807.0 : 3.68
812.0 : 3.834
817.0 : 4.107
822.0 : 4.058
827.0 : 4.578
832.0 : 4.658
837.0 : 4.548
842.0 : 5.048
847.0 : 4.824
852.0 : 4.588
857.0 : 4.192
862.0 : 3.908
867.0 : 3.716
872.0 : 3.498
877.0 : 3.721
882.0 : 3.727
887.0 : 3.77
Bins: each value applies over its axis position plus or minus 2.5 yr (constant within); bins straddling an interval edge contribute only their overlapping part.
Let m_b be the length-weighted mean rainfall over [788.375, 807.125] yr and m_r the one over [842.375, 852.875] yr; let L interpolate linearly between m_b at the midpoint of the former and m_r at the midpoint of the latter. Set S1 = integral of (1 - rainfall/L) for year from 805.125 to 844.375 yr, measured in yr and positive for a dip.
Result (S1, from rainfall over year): -0.17 yr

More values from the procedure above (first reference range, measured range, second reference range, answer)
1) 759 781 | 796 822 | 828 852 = 2.2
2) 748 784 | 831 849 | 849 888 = -4.8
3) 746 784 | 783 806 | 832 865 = 0.9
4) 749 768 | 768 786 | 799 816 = -0.4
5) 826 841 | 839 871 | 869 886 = -1.3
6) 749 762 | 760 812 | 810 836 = 1.2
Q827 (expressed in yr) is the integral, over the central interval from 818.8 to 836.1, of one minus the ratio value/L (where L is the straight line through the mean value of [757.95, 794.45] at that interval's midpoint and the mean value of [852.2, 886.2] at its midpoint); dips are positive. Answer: -3.43 yr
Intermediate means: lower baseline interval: 3.51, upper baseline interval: 3.85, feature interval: 4.43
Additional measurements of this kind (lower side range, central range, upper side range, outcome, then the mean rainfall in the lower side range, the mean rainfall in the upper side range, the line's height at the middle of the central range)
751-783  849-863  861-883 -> -2.40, 3.43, 3.7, 3.66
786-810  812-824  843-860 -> -0.08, 3.68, 4.56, 4.01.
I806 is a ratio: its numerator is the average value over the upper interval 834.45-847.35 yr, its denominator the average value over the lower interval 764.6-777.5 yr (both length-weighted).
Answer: 1.35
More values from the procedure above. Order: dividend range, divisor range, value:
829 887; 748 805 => 1.20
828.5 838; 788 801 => 1.24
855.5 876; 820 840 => 0.85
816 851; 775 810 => 1.26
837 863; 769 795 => 1.28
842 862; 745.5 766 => 1.40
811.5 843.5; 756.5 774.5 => 1.29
